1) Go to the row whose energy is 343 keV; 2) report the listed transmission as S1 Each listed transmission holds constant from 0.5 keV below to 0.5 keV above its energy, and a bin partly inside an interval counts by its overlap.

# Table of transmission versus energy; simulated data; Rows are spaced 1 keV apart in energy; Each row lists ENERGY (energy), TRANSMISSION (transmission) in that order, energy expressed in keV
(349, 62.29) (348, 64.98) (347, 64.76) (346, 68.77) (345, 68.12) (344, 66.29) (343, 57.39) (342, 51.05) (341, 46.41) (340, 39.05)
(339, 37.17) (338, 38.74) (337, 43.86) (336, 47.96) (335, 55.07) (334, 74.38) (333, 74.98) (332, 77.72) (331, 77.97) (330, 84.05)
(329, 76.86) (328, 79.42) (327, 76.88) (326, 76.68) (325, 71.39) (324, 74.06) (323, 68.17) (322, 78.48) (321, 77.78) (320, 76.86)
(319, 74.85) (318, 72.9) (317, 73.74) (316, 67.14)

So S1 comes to 57.39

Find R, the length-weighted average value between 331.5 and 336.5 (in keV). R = 66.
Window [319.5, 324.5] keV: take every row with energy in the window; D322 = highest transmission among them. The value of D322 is 78.48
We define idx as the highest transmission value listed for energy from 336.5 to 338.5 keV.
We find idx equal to 43.86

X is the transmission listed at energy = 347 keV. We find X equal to 64.76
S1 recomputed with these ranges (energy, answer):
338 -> 38.74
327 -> 76.88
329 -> 76.86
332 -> 77.72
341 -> 46.41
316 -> 67.14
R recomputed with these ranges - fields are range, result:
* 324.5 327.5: 75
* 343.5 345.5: 67.2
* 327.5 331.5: 79.6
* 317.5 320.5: 74.9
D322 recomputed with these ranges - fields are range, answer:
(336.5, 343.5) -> 57.39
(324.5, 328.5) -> 79.42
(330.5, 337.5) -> 77.97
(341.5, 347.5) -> 68.77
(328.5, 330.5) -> 84.05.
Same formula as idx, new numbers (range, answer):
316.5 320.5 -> 76.86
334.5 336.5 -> 55.07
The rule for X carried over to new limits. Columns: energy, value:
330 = 84.05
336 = 47.96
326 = 76.68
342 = 51.05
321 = 77.78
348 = 64.98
